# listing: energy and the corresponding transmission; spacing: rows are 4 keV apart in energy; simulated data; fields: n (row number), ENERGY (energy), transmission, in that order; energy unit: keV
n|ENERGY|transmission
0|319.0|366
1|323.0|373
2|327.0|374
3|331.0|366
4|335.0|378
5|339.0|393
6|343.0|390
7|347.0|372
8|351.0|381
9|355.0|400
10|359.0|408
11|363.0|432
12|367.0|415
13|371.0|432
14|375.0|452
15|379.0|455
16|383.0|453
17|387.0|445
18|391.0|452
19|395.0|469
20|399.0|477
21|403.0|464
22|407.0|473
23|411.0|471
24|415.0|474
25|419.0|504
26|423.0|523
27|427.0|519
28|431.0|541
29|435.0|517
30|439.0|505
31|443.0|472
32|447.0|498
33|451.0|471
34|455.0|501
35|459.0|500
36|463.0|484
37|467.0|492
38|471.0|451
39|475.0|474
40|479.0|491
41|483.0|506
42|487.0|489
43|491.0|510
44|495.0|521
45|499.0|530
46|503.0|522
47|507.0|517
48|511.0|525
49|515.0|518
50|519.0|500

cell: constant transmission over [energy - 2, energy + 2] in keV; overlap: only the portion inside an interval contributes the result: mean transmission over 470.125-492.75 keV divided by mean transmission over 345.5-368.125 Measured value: 1.22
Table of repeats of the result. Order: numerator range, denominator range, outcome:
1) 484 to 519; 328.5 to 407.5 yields 1.21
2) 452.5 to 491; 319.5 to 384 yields 1.21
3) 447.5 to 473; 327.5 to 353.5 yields 1.27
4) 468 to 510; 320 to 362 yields 1.31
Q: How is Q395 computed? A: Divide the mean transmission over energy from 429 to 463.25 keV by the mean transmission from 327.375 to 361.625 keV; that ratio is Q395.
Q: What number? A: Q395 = 1.29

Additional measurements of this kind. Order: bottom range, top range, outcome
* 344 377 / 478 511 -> 1.25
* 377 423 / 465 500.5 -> 1.06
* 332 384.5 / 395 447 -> 1.20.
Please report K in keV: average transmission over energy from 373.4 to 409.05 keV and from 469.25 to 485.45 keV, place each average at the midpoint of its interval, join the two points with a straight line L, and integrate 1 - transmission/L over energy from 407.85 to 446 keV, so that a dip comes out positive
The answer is -2.68 keV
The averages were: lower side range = 460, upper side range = 481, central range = 502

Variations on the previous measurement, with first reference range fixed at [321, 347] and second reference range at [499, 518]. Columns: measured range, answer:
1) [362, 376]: -0.8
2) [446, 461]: -0.5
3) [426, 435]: -1.4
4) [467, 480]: 0.5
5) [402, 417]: -1.1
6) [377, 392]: -1.1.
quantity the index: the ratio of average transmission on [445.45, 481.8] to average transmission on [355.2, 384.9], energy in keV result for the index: 1.12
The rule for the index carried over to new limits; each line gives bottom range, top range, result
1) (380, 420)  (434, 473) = 1.05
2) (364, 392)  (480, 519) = 1.16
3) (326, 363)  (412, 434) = 1.32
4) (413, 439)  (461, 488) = 0.94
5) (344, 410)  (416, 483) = 1.14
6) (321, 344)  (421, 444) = 1.36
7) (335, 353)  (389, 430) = 1.26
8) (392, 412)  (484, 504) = 1.09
